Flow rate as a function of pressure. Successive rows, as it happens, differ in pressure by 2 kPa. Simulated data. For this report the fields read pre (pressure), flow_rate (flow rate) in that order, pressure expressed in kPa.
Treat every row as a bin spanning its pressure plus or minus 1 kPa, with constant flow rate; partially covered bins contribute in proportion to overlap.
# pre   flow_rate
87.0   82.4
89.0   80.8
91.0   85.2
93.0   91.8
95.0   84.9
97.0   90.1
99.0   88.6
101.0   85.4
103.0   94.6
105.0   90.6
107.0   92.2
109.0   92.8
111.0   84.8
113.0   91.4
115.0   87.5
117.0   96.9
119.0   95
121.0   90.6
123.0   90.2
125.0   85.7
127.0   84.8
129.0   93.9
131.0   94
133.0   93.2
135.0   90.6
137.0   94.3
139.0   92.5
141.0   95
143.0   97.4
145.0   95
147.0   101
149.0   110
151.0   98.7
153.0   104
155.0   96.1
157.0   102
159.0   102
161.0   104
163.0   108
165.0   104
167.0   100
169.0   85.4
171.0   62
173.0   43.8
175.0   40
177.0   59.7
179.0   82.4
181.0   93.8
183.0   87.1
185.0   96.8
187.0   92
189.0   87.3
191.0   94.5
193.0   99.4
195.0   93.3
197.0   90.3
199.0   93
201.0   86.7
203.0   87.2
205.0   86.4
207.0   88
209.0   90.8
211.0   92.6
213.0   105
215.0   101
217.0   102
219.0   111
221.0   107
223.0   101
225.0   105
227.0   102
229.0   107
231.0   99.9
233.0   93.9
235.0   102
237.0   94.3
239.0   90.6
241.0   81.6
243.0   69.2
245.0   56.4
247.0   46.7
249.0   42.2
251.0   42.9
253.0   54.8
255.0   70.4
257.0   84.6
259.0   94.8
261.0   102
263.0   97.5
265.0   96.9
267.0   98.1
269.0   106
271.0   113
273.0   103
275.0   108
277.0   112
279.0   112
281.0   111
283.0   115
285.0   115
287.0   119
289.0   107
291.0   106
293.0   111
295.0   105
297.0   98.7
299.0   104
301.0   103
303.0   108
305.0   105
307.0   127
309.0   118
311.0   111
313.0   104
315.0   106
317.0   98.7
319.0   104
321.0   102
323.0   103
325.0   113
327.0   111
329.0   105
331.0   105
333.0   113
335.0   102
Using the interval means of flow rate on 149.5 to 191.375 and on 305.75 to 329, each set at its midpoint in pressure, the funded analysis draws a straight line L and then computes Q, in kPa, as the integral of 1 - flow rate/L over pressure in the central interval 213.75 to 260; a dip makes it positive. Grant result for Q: 5.5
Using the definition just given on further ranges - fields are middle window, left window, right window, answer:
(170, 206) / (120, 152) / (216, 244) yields 5.3 kPa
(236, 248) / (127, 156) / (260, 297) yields 3.6 kPa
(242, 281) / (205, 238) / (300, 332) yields 6.8 kPa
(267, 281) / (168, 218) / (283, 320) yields -0.8 kPa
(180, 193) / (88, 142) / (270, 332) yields 0.6 kPa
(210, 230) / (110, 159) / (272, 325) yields -0.3 kPa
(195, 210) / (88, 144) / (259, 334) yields 1.4 kPa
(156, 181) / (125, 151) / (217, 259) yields 2.3 kPa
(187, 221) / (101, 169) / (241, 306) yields 0.0 kPa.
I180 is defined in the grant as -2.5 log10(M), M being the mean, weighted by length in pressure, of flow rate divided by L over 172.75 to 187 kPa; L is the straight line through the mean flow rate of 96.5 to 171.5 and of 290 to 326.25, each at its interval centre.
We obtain 0.29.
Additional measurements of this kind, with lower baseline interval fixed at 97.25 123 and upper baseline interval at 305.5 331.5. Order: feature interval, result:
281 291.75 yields -0.07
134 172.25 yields -0.03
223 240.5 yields 0.02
